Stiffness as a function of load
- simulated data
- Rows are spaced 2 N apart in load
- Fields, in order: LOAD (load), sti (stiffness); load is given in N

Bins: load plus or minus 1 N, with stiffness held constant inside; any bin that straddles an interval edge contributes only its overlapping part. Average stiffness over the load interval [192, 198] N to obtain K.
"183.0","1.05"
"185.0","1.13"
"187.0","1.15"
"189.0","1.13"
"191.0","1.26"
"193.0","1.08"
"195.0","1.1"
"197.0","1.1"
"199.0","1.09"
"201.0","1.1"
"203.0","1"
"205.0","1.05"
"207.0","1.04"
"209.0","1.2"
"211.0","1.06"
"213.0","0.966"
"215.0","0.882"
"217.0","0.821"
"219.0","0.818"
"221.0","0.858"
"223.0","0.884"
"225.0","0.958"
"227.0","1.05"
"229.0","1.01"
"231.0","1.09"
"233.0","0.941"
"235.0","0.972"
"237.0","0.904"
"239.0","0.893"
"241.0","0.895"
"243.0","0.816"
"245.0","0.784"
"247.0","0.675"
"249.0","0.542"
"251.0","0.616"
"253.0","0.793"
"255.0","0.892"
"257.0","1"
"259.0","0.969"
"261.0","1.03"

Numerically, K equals 1.09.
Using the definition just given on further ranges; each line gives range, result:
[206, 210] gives 1.12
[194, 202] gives 1.1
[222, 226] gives 0.921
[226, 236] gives 1.01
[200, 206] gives 1.05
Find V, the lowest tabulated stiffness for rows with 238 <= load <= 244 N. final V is 0.816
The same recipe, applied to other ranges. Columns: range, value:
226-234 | 0.941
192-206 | 1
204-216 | 0.882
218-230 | 0.818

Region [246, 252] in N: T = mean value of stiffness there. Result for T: 0.611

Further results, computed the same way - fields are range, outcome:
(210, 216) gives 0.969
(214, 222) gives 0.845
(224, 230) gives 1.01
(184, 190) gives 1.14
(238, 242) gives 0.894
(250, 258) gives 0.825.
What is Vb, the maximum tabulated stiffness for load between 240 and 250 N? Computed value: 0.895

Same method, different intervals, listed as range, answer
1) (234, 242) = 0.972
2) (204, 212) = 1.2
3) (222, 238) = 1.09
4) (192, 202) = 1.1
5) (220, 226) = 0.958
